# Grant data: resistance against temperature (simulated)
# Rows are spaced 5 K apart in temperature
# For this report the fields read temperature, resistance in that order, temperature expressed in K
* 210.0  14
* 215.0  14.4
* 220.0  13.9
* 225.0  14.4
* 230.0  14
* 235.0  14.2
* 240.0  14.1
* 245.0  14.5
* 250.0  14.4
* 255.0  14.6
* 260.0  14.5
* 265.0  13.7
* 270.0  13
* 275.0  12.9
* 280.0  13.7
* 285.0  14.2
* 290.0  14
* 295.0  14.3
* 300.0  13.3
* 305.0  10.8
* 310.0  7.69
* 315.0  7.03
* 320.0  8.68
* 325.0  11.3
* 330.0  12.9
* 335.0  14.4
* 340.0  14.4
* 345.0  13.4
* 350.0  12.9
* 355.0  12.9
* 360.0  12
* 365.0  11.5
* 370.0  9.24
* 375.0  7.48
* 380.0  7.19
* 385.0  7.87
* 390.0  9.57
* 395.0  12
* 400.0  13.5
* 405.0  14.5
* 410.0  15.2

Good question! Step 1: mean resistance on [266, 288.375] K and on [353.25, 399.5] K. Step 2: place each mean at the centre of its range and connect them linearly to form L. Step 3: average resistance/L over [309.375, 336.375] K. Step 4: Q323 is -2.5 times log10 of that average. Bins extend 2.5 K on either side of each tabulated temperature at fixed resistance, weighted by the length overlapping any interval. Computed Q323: 0.15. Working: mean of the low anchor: 13.5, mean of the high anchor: 10.1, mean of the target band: 10.3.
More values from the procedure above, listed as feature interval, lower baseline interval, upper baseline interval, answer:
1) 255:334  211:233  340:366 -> 0.099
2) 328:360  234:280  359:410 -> -0.144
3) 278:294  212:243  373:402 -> -0.125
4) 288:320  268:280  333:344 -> 0.236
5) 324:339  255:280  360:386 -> -0.214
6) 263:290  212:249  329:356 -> 0.032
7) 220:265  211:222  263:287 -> -0.033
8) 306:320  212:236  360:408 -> 0.455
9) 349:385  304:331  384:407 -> 0.064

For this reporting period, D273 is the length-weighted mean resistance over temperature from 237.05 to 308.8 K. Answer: 13.6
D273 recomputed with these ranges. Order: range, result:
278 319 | 11.7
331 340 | 14.1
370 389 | 7.9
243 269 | 14.3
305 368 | 11.5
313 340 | 11.3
